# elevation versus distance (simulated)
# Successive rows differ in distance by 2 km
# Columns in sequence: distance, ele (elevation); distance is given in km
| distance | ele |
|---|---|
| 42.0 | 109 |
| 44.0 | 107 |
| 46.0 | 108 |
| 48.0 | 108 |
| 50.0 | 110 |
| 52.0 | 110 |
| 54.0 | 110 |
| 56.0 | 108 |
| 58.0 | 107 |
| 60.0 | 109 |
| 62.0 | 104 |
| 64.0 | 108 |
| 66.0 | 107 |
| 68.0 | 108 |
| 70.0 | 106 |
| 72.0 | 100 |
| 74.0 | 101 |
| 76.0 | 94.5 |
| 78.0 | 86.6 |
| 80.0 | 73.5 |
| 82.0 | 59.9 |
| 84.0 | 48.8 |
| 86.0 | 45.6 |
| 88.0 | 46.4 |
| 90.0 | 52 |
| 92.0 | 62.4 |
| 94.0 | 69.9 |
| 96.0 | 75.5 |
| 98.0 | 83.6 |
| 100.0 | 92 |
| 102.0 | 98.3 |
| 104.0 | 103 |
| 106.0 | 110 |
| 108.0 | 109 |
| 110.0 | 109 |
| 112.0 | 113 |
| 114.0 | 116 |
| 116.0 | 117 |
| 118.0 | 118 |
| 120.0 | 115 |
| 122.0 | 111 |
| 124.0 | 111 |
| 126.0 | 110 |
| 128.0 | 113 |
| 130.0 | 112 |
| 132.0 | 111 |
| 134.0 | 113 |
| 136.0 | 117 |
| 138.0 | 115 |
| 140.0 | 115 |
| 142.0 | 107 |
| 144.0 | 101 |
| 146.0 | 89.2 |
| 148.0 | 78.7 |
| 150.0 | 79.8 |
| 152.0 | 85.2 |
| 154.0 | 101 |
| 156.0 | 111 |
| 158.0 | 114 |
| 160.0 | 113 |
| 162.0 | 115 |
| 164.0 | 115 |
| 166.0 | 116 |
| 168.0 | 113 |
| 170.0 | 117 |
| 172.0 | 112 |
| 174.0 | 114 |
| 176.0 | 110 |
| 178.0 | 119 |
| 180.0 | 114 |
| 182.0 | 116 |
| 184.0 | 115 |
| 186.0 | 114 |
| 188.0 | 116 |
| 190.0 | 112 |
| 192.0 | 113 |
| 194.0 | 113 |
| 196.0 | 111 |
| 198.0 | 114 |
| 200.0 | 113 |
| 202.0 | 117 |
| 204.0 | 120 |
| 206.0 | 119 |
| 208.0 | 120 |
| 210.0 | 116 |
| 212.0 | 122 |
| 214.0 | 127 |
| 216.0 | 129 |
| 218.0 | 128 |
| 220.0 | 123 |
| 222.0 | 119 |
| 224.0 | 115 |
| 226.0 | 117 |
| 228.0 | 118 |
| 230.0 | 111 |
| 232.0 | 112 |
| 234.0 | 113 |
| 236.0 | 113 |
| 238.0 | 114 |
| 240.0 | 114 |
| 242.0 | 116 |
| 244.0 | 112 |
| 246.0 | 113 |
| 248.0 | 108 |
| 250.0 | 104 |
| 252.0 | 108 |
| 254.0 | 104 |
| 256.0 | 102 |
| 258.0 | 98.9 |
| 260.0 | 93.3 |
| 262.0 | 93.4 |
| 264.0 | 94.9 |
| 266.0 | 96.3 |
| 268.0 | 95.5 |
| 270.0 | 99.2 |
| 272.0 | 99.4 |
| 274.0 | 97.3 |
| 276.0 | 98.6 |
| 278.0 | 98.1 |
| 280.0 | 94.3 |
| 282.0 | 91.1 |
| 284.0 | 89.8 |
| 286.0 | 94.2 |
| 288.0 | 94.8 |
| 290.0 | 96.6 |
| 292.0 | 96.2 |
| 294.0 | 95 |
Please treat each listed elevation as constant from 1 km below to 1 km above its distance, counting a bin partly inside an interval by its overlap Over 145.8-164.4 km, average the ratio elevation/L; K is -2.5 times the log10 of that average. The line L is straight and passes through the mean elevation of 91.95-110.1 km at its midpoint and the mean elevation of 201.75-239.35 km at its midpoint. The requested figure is 0.04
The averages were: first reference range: 91.9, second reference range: 119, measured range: 100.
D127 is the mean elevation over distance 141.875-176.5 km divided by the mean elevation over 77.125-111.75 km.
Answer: 1.3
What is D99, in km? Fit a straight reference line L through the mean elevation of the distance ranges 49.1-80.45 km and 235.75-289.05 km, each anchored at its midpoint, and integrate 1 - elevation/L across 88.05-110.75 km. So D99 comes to 3.8 km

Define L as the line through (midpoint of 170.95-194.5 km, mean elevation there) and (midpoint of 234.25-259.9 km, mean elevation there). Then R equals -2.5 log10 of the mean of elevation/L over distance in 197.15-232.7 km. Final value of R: -0.073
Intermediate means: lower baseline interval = 114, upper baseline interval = 108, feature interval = 119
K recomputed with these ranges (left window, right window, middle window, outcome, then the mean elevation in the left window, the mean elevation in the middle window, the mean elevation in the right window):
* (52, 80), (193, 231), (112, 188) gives 0.019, 103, 110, 119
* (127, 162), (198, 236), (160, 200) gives -0.025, 105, 114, 119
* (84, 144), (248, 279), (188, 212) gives -0.171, 98.2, 116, 99.2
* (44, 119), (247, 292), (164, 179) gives -0.191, 94.4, 114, 97.8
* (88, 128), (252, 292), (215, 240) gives -0.209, 97.8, 118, 96.7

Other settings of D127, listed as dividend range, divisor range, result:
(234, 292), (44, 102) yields 1.13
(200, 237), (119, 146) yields 1.07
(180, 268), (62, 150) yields 1.17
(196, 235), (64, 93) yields 1.50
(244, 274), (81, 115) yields 1.23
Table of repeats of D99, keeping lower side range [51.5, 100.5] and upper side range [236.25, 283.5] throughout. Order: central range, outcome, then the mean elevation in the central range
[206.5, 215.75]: -2.25 km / 122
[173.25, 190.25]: -3.41 km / 115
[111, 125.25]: -3.85 km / 114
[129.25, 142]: -3.04 km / 113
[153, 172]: -3.84 km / 113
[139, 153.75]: -0.27 km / 94.1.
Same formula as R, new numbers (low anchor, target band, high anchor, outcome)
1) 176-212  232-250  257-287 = -0.09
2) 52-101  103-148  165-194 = -0.11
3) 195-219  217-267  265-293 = -0.01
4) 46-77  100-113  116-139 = 0.05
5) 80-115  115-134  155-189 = -0.21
